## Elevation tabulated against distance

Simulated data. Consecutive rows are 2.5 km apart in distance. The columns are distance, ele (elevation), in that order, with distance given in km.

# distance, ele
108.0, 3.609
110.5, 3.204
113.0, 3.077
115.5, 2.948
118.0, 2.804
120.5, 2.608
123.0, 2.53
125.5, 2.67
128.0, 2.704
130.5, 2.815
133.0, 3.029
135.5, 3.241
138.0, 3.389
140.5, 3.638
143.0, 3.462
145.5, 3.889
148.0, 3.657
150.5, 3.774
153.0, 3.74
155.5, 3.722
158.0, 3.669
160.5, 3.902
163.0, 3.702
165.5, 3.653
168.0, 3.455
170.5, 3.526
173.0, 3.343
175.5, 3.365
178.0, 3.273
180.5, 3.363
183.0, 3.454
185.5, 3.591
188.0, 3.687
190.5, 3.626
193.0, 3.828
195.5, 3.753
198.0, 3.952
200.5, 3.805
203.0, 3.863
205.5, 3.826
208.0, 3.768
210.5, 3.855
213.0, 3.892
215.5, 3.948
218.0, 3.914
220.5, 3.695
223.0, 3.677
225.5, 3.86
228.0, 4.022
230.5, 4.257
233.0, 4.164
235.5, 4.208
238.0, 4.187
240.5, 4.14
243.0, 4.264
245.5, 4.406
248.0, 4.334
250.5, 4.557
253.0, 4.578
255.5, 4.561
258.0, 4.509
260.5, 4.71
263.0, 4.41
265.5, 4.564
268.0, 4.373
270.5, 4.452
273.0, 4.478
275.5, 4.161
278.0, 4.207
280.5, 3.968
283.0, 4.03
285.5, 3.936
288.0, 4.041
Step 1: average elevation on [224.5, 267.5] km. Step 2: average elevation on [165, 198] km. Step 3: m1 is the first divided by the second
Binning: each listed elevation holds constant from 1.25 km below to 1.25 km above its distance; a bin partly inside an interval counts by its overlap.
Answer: 1.22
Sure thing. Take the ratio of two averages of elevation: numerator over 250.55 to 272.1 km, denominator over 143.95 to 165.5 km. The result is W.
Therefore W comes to 1.21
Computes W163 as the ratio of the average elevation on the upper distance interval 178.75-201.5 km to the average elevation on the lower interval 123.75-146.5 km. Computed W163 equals 1.15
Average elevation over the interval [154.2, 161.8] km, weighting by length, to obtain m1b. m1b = 3.76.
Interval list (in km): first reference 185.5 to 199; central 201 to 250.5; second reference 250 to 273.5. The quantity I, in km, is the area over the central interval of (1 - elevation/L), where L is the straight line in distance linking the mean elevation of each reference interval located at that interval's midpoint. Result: 1.2 km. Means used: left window 3.75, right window 4.52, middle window 4.03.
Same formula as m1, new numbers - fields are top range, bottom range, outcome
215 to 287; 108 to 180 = 1.27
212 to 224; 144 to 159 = 1.02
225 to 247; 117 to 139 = 1.46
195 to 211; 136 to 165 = 1.04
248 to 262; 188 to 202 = 1.20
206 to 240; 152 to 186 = 1.11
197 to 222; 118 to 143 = 1.29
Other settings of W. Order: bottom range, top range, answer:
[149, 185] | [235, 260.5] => 1.23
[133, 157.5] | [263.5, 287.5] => 1.18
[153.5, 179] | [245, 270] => 1.26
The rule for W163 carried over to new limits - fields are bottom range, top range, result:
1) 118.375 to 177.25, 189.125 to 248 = 1.18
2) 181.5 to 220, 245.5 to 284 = 1.16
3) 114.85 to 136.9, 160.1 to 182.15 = 1.24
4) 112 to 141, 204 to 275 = 1.43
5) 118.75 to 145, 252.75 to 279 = 1.47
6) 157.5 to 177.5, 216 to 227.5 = 1.07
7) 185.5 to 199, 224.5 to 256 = 1.14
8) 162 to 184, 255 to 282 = 1.27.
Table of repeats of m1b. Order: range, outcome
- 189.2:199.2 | 3.79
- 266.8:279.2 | 4.33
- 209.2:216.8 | 3.9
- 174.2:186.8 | 3.41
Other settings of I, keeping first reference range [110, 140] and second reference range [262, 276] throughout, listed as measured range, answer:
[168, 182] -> 0.25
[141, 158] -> -2.77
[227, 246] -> -0.55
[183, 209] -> -0.64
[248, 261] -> -0.86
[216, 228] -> 0.34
